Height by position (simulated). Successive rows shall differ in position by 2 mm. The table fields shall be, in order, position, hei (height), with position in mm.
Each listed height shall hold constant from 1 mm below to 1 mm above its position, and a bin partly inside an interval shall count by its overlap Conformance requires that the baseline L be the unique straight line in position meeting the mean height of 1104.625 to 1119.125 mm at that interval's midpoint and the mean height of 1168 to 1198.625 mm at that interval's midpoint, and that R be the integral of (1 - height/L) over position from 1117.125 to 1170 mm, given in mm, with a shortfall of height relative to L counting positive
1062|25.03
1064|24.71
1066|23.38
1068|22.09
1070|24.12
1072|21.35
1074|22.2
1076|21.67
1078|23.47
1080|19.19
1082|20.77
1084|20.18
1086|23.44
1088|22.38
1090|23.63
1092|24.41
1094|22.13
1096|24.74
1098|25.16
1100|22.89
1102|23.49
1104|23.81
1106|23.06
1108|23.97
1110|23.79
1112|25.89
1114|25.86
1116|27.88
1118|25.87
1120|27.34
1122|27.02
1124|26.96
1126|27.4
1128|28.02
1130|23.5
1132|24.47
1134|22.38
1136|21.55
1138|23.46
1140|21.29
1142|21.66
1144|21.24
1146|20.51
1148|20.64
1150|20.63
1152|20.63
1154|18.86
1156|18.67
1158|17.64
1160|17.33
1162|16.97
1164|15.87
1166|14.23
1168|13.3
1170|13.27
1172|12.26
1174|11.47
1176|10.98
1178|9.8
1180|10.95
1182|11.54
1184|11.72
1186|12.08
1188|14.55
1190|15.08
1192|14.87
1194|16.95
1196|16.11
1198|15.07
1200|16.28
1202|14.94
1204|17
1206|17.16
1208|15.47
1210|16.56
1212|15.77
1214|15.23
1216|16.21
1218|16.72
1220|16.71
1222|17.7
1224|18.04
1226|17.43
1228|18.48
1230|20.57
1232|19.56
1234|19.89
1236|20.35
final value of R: -3.4 mm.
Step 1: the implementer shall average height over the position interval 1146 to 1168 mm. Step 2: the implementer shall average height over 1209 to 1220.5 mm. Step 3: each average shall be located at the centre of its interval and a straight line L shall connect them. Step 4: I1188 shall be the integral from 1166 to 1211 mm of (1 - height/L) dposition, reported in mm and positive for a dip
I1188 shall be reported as 7.9 mm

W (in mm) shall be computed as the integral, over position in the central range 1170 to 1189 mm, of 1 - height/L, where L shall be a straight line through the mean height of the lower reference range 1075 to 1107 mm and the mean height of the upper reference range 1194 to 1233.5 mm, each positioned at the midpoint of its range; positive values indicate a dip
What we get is 6.9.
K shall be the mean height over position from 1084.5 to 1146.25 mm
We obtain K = 24.2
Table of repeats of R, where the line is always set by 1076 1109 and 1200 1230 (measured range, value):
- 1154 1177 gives 5.2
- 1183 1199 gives 3.0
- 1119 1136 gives -3.6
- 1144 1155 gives -0.2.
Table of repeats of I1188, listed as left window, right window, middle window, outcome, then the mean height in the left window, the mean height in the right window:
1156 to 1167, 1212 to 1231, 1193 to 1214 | 1.3 mm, 16.6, 17.4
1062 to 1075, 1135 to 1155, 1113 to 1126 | -3.1 mm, 23.1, 21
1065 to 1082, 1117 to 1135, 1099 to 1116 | 0.2 mm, 22.1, 25.9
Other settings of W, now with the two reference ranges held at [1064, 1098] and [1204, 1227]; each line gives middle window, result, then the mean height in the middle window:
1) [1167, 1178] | 3.9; 12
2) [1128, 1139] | -1.8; 23.5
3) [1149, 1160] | 0.1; 19.1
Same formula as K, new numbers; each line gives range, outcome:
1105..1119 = 25.2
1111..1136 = 25.9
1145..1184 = 15.5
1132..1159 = 20.8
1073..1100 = 22.6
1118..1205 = 18.1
